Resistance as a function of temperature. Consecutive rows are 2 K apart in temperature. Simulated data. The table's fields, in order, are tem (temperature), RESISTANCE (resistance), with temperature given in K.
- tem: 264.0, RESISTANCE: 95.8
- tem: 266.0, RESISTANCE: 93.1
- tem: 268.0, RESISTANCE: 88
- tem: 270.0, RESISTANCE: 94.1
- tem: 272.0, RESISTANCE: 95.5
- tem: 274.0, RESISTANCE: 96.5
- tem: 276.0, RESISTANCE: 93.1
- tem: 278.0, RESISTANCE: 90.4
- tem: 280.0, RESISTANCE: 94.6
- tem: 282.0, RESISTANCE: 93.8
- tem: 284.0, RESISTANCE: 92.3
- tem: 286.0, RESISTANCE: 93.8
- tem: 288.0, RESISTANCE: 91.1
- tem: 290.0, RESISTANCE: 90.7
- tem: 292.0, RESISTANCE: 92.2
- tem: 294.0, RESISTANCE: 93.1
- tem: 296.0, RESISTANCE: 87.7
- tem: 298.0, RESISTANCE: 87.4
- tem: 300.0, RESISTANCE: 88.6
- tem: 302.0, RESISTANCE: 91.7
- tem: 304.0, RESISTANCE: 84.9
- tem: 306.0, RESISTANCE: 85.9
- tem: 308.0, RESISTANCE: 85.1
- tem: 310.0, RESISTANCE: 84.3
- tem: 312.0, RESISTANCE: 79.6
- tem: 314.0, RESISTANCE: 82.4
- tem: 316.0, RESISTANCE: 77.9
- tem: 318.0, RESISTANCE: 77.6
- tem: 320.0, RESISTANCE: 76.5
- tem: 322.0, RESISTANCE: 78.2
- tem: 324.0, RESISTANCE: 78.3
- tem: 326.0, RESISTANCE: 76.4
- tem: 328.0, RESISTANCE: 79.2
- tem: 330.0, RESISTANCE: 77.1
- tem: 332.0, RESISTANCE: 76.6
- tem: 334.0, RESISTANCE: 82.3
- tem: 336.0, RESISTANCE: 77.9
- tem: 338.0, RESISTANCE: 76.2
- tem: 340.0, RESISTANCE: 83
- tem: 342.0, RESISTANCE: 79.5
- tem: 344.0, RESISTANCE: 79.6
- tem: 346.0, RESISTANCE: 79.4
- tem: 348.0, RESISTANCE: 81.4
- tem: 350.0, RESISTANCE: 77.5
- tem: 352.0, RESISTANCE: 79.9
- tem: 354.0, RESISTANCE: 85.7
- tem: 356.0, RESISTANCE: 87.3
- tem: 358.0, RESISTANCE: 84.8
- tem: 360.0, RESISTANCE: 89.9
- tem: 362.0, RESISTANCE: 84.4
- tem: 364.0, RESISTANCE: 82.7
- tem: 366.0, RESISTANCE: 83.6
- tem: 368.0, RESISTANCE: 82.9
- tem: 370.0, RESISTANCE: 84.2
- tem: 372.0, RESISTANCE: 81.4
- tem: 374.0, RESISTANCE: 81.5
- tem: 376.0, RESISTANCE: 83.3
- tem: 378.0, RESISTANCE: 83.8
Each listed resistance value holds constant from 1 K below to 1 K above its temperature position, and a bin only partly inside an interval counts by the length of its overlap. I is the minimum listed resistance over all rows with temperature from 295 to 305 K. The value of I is 84.9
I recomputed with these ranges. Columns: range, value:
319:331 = 76.4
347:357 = 77.5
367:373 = 81.4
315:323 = 76.5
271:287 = 90.4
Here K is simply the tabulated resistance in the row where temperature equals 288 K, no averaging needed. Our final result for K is 91.1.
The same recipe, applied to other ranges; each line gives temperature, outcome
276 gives 93.1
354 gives 85.7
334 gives 82.3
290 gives 90.7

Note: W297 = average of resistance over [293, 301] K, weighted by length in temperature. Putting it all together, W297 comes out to 89.2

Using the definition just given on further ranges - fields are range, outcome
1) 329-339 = 78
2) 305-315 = 83.5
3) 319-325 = 77.7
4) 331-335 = 79.4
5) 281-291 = 92.3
